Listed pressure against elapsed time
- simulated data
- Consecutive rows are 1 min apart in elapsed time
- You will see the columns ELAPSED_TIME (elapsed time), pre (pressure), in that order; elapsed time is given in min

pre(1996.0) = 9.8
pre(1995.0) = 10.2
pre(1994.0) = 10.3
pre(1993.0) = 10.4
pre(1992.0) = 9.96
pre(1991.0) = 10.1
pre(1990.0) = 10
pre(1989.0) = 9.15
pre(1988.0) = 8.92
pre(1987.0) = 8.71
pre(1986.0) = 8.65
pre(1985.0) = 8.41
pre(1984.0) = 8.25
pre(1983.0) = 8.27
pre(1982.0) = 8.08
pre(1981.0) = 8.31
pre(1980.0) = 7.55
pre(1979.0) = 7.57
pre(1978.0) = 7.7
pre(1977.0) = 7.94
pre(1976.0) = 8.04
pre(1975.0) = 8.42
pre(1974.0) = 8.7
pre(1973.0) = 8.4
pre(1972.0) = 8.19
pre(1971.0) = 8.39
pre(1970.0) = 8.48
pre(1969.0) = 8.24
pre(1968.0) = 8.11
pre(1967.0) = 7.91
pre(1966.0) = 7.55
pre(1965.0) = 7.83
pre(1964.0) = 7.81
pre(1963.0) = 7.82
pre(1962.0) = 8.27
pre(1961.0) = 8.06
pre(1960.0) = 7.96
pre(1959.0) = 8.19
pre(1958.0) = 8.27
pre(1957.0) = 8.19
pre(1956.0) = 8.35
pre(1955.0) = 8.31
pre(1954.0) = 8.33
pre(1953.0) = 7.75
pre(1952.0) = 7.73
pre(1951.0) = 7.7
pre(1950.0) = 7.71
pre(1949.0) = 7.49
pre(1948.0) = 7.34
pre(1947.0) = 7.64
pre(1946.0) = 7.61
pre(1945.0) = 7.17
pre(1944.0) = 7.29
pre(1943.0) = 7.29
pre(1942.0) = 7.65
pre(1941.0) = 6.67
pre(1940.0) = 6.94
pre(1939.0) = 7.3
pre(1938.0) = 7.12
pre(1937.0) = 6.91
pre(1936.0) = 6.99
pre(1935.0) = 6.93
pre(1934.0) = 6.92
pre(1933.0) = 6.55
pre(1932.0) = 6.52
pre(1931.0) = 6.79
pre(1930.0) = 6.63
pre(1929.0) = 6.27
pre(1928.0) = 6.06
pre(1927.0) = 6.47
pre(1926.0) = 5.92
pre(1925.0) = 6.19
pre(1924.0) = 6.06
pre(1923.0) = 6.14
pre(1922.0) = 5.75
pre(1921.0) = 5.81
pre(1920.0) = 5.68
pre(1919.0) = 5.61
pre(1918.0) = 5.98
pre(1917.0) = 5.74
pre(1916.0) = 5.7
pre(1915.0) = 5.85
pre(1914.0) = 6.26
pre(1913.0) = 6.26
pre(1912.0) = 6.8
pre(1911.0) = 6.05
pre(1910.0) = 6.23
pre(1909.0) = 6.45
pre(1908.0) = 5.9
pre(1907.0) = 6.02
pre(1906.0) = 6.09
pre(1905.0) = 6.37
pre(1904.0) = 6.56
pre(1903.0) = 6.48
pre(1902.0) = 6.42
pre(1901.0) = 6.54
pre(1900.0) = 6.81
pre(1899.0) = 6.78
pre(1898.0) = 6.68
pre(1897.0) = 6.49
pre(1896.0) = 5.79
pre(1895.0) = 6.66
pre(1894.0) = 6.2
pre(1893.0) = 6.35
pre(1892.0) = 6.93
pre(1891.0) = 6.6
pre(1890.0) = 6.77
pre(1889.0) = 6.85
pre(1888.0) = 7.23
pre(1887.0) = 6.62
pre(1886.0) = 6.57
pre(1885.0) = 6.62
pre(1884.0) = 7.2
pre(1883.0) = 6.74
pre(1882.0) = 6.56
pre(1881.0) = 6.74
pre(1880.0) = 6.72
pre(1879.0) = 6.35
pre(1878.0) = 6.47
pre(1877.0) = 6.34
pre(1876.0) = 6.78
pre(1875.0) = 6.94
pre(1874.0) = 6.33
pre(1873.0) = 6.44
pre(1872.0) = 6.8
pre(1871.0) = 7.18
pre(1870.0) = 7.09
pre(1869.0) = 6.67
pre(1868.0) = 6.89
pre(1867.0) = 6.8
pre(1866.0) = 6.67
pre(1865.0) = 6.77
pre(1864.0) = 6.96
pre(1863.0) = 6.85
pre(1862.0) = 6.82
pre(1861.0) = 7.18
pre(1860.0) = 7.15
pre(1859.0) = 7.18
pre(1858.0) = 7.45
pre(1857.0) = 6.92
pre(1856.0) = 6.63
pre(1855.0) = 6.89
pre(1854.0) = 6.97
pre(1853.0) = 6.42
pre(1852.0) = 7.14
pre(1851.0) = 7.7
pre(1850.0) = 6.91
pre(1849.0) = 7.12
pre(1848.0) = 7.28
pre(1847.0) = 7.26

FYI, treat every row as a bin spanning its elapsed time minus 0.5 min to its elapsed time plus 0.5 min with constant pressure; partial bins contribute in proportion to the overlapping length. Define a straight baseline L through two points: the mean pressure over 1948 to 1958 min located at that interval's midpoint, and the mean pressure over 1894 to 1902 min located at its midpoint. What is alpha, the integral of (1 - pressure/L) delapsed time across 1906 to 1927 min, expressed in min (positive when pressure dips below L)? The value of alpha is 2.86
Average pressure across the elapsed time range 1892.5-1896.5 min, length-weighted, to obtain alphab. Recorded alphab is 6.25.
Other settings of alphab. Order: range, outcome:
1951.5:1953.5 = 7.74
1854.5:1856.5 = 6.76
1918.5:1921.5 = 5.7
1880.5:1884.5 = 6.81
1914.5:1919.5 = 5.78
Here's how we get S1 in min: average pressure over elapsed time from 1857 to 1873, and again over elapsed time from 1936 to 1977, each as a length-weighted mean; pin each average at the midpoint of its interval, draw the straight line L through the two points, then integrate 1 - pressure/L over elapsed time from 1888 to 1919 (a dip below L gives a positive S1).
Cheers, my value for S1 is 4.0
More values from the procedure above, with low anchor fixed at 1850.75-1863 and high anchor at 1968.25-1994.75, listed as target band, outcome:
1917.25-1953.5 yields 5.8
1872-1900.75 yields 3.0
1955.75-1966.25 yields 0.5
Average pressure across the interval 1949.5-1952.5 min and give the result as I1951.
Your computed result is 7.71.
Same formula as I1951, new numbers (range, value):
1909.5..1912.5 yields 6.36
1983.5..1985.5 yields 8.33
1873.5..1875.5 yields 6.63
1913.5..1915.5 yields 6.05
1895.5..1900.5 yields 6.51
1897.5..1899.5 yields 6.73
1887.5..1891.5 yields 6.86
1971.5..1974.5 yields 8.43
